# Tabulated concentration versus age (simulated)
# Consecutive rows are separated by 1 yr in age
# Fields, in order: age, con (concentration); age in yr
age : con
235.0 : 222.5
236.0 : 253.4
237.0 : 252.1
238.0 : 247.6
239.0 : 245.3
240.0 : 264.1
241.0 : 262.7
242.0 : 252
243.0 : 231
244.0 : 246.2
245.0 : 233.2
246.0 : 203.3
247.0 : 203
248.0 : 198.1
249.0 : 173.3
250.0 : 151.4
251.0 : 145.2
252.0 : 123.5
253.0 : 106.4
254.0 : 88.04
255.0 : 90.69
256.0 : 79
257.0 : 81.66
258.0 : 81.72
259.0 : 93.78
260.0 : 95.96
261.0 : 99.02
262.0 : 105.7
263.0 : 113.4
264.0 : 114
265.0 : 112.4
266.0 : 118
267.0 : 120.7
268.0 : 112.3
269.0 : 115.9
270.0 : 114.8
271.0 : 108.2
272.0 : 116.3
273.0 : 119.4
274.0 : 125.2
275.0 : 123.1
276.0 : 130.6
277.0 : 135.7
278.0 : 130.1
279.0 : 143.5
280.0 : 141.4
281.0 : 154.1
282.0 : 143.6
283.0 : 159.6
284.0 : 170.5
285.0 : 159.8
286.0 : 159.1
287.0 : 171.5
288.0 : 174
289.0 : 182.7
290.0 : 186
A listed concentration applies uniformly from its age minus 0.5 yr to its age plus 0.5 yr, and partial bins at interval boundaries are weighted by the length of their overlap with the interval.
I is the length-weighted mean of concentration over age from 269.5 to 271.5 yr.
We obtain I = 112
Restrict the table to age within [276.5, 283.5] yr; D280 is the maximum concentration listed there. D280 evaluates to 159.6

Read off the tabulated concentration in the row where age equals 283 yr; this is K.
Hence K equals 159.6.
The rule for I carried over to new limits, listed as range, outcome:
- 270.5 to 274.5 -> 117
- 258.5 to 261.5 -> 96.3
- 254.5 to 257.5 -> 83.8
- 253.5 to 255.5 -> 89.4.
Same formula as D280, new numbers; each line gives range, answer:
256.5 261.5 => 99.02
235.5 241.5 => 264.1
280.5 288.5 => 174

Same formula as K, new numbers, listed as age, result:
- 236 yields 253.4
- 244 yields 246.2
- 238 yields 247.6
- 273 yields 119.4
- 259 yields 93.78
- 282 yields 143.6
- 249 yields 173.3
